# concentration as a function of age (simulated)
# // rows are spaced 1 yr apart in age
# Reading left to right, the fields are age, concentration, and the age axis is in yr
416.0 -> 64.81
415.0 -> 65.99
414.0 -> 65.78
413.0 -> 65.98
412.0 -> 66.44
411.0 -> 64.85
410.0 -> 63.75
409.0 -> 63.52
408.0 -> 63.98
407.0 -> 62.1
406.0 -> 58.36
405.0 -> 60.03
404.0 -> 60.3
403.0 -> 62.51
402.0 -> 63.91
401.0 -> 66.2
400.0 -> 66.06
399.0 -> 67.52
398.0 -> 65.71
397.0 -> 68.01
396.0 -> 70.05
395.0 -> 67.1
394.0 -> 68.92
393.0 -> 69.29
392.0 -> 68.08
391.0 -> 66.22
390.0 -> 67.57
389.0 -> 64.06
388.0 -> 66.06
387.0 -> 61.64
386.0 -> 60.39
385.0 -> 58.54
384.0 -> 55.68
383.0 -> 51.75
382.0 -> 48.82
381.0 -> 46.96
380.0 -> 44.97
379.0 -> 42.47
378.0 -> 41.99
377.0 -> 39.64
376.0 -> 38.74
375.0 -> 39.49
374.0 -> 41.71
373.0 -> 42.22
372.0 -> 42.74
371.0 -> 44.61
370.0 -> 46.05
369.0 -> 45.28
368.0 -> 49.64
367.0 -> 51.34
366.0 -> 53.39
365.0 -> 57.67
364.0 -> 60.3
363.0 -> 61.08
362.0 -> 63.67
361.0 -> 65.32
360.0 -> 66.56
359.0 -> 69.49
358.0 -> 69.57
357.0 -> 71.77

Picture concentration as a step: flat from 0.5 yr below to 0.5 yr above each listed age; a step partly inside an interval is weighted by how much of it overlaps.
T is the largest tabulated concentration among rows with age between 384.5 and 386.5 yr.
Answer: 60.39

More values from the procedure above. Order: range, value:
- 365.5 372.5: 53.39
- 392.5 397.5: 70.05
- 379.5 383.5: 51.75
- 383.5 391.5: 67.57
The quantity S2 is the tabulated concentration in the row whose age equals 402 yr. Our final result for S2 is 63.91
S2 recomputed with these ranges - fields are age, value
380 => 44.97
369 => 45.28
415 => 65.99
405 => 60.03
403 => 62.51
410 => 63.75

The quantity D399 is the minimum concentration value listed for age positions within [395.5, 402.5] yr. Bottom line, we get 63.91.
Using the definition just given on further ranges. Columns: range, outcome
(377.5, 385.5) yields 41.99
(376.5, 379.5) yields 39.64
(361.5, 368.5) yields 49.64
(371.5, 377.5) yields 38.74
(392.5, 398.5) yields 65.71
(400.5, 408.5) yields 58.36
